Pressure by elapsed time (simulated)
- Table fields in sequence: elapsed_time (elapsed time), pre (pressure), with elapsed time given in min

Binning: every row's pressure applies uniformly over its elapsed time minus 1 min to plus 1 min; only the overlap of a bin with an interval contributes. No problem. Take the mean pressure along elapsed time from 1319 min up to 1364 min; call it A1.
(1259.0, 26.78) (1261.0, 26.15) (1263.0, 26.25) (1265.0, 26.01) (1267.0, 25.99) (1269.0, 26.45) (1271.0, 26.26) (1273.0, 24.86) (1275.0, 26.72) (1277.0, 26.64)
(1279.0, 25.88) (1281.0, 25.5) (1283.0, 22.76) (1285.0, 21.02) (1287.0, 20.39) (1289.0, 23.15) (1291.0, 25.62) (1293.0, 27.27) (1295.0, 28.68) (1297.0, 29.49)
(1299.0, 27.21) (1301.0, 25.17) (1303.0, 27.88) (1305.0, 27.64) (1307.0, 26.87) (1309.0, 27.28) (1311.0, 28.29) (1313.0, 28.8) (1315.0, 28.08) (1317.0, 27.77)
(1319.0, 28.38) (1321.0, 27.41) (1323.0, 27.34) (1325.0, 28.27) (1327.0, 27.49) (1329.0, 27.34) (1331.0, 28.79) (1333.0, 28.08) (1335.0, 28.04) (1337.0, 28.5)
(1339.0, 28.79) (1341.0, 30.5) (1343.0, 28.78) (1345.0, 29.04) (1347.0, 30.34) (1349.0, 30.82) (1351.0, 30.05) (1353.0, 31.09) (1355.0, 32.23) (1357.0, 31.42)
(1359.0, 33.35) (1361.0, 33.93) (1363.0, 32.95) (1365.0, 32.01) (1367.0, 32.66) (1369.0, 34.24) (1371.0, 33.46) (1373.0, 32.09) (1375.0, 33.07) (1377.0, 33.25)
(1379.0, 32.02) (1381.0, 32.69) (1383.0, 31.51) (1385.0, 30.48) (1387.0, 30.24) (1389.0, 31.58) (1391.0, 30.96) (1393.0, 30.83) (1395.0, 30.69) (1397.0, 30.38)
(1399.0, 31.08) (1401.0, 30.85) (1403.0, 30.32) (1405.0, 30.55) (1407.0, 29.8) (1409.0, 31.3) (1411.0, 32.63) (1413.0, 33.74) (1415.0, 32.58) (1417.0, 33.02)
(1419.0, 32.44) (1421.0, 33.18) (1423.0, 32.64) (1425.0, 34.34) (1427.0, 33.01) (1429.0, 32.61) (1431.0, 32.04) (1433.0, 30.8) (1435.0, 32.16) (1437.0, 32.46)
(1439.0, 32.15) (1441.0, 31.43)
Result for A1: 29.7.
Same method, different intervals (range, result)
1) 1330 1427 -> 31.4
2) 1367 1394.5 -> 32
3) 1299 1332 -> 27.7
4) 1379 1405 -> 31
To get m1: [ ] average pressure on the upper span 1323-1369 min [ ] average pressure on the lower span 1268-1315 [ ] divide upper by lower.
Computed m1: 1.16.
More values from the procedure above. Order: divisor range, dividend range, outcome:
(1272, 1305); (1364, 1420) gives 1.24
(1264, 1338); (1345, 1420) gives 1.19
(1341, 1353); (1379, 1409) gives 1.03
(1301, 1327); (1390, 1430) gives 1.15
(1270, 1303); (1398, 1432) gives 1.26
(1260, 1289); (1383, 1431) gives 1.27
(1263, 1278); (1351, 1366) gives 1.23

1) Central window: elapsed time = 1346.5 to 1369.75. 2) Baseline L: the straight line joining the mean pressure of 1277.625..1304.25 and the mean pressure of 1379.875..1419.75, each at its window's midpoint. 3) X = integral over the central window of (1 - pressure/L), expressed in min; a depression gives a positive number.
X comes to -2.4 min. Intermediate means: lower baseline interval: 25.4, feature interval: 32.1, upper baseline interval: 31.4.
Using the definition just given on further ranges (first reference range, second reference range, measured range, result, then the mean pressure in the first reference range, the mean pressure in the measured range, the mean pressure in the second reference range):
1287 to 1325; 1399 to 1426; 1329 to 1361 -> -1.14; 27.2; 30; 32.1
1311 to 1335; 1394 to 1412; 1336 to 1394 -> -3.91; 28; 31.5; 30.8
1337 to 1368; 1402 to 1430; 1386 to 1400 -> 0.46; 31.1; 30.8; 32.3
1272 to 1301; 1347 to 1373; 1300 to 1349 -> 1.24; 25.4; 28.2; 32.3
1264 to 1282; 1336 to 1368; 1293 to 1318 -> 0.30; 26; 27.7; 31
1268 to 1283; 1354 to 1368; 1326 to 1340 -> 1.04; 25.8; 28.1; 32.6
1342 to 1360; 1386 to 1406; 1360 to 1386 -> -1.58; 30.8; 32.6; 30.7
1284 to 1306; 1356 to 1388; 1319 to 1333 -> 0.31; 25.8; 27.8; 32.5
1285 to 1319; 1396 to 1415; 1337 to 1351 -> -0.53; 26.7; 29.6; 31.3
